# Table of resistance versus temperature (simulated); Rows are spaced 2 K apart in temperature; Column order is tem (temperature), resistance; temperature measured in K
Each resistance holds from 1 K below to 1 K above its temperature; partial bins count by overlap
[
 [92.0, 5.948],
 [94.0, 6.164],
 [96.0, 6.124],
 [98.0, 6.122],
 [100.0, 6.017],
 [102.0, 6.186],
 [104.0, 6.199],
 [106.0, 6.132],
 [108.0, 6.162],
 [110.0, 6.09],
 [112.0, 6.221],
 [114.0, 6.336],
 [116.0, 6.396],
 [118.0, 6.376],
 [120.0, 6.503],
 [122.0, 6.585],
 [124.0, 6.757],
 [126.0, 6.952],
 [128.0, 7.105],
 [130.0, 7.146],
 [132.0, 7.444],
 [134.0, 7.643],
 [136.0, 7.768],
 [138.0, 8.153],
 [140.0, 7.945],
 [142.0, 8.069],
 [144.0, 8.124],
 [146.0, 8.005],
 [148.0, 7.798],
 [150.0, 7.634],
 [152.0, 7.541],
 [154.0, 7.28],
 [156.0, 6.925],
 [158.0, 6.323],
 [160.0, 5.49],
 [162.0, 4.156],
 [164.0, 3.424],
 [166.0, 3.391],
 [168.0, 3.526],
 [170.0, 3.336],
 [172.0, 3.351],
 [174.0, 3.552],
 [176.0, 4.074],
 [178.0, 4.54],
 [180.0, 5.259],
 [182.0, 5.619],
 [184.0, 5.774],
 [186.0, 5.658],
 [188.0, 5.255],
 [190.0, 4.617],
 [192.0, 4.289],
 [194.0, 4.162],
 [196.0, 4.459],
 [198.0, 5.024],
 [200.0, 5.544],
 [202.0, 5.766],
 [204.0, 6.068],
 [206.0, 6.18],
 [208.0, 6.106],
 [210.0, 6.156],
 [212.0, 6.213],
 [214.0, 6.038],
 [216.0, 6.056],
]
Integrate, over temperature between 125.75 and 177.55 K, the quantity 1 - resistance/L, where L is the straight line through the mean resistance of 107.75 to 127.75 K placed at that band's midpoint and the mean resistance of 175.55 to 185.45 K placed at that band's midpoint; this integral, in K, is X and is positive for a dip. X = -3.5 K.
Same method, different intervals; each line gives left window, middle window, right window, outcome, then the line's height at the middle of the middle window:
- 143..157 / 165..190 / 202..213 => 8.77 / 6.9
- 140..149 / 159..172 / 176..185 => 5.15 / 6.34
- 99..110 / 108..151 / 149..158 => -2.95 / 6.69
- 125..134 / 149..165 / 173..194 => -0.14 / 6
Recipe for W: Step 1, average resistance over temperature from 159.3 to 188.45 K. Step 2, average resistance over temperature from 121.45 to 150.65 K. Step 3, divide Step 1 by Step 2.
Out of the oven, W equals 0.58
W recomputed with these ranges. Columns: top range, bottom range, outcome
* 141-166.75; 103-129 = 1.01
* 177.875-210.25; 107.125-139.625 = 0.77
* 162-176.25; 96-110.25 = 0.58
